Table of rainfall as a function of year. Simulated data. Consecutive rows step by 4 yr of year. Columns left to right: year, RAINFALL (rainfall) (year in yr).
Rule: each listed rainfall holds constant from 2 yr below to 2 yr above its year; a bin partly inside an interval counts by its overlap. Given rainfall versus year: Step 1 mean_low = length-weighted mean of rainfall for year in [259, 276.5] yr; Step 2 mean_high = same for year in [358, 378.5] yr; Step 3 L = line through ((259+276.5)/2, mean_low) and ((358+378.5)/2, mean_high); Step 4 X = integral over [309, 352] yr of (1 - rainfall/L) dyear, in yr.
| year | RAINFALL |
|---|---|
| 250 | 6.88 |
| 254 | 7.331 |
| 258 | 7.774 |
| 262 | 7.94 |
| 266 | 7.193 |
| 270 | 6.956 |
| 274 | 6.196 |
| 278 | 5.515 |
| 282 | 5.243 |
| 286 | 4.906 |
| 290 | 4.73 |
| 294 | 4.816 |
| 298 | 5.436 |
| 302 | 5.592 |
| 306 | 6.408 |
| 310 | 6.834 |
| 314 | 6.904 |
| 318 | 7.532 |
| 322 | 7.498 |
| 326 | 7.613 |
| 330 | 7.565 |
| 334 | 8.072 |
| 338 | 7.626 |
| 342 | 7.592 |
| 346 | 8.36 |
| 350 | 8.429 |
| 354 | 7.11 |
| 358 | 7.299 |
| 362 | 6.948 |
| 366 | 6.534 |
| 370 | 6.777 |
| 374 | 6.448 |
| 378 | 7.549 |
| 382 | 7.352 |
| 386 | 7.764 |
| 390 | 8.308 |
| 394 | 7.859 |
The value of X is -4.5 yr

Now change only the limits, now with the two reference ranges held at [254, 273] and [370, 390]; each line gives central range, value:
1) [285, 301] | 5.1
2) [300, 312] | 1.8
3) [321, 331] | -0.3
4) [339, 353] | -1.3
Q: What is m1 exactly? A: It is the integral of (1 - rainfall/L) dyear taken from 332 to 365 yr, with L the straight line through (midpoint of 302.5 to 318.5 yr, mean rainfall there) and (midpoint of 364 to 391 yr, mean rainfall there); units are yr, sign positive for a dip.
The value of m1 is -3.03 yr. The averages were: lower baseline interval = 6.74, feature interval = 7.64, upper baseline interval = 7.21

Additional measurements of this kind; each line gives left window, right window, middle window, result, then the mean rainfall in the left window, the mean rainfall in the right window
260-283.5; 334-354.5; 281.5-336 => 6.5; 6.53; 7.9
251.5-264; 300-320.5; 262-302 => 8.0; 7.65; 6.67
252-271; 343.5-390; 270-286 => 3.7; 7.46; 7.37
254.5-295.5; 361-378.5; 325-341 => -2.8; 6.19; 6.79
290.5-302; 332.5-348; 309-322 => -1.7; 5.16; 7.91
